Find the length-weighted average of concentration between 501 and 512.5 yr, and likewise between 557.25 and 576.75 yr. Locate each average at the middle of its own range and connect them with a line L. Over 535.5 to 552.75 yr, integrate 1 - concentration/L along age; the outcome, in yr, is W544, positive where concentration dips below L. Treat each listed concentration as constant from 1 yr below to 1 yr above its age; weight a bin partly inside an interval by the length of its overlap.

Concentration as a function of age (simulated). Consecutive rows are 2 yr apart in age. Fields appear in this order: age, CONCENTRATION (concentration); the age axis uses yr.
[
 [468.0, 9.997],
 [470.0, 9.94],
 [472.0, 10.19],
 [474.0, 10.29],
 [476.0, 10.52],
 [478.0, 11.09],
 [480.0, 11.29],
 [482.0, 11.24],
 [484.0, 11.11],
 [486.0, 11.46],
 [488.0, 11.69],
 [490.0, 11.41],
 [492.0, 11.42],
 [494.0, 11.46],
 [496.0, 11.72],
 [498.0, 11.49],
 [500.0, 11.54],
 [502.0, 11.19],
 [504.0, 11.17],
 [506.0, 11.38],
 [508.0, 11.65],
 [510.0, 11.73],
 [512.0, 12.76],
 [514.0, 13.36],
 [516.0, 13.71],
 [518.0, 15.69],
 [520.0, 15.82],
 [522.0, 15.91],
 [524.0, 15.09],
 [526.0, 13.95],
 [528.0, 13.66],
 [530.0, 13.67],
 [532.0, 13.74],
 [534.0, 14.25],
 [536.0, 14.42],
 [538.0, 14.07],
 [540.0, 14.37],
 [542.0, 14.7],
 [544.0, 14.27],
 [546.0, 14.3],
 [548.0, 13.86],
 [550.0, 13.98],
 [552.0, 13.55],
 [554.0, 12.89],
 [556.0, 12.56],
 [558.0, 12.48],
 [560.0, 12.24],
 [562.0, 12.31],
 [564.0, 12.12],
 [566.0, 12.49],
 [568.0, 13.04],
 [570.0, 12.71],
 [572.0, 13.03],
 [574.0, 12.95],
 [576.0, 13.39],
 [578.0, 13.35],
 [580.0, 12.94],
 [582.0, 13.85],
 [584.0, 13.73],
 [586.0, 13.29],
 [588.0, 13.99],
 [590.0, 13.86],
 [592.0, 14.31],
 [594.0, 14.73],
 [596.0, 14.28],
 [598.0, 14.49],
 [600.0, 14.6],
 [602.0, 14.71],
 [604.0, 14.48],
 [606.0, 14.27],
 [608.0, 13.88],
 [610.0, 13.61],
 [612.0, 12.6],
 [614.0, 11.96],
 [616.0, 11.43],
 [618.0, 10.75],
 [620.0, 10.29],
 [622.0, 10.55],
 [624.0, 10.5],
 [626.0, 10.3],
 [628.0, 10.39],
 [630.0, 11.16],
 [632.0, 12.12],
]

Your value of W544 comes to -2.7 yr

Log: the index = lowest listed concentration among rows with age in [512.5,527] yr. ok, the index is 13.36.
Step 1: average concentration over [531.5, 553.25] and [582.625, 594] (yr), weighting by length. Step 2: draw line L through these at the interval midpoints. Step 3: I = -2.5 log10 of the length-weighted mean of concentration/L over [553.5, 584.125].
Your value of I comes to 0.093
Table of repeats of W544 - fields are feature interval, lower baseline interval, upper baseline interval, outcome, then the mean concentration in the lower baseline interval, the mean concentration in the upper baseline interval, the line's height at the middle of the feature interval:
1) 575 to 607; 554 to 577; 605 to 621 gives -3.9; 12.7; 12.3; 12.5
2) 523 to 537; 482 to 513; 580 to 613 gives -2.0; 11.5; 14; 12.3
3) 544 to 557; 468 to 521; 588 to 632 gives -1.4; 11.7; 12.7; 12.2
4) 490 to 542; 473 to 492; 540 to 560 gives -3.3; 11.1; 13.6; 12.4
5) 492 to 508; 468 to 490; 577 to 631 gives -0.3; 10.9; 12.9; 11.2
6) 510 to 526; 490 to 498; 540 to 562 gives -2.7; 11.5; 13.5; 12.3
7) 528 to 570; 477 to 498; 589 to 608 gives -1.4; 11.4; 14.4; 13.1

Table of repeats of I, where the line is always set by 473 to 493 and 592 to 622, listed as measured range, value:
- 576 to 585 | -0.055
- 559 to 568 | 0.011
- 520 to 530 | -0.231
